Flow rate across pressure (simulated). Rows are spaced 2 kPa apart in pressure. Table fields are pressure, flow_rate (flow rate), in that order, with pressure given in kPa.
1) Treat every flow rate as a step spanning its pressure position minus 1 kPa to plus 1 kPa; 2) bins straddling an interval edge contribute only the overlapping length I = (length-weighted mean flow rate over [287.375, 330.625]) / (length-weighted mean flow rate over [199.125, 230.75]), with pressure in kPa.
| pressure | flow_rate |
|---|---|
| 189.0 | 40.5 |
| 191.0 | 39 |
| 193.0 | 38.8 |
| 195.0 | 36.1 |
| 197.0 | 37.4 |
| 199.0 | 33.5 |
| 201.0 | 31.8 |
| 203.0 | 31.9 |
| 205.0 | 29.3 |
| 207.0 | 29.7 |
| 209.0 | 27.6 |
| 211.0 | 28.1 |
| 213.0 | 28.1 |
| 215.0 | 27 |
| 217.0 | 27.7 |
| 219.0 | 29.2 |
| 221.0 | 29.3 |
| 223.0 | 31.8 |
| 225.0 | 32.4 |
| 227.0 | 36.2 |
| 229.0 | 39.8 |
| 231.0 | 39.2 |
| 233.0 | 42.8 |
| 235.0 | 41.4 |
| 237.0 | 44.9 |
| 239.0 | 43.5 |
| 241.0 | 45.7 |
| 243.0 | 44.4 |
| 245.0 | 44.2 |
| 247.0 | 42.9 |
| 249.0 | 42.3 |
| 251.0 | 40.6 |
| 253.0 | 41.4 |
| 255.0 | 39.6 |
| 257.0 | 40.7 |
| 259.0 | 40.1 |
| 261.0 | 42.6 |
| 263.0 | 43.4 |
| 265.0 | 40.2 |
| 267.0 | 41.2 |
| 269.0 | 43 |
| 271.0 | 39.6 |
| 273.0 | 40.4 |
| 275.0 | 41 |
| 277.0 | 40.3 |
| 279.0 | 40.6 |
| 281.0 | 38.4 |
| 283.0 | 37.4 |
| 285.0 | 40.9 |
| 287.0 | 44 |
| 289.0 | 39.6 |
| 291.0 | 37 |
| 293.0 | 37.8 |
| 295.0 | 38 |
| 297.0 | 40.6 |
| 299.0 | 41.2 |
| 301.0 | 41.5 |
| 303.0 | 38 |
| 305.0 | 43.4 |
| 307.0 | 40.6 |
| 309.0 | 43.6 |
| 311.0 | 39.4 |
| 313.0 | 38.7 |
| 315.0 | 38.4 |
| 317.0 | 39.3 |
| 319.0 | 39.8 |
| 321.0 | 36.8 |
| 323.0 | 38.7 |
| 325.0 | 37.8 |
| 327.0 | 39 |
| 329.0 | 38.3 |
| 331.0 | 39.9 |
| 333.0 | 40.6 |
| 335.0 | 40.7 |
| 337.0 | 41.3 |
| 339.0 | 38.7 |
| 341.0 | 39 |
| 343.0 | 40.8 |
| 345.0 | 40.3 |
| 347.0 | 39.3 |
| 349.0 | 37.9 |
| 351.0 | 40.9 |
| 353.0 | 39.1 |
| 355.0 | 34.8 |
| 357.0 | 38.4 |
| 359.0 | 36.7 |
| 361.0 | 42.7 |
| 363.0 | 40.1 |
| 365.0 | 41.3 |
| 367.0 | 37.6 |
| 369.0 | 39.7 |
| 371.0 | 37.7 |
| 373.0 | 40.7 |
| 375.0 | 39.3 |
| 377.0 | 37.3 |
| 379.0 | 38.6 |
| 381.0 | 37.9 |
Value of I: 1.28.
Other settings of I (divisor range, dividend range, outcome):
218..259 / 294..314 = 1.02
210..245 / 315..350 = 1.08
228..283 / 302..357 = 0.95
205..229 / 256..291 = 1.35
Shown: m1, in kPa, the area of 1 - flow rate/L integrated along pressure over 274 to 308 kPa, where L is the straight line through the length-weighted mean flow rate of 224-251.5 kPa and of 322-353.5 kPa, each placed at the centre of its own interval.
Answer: 0.3 kPa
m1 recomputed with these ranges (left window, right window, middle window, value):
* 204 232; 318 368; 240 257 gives -4.86 kPa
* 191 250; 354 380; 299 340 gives -2.07 kPa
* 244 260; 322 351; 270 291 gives 0.38 kPa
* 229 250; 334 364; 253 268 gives 0.41 kPa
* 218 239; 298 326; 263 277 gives -0.96 kPa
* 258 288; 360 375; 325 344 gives 0.26 kPa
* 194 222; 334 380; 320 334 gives -0.46 kPa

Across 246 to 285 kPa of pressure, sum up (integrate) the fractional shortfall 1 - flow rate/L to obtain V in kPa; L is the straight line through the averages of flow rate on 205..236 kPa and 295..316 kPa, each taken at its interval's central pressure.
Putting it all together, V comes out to -4.4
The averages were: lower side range 32.6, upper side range 40.4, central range 40.8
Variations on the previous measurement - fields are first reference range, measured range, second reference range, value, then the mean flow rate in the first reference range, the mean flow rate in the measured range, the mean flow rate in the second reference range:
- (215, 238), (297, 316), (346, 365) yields -1.45 kPa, 35.5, 40.5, 39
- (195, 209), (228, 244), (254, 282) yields -2.65 kPa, 32.2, 42.7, 40.8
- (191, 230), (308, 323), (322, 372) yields -0.72 kPa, 32.1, 39.4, 39.3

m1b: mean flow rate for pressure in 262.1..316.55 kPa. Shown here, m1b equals 40.3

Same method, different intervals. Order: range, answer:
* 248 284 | 40.7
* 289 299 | 38.8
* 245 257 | 41.5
